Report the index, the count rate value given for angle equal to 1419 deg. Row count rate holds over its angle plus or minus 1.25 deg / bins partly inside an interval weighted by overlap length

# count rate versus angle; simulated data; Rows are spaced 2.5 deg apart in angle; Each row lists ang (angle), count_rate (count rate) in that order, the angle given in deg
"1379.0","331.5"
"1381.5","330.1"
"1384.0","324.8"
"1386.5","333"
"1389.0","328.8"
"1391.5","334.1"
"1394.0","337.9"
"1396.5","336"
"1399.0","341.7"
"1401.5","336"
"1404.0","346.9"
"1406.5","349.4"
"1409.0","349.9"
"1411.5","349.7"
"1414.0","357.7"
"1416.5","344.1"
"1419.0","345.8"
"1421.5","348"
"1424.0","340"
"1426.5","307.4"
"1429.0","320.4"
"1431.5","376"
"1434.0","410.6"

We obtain 345.8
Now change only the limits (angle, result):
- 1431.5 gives 376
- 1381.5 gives 330.1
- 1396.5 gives 336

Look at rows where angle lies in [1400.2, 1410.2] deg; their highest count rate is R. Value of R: 349.9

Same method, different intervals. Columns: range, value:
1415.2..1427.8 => 348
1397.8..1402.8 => 341.7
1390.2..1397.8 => 337.9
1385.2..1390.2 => 333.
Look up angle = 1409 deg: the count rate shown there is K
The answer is 349.9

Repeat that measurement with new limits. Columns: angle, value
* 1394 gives 337.9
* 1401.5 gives 336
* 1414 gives 357.7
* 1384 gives 324.8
